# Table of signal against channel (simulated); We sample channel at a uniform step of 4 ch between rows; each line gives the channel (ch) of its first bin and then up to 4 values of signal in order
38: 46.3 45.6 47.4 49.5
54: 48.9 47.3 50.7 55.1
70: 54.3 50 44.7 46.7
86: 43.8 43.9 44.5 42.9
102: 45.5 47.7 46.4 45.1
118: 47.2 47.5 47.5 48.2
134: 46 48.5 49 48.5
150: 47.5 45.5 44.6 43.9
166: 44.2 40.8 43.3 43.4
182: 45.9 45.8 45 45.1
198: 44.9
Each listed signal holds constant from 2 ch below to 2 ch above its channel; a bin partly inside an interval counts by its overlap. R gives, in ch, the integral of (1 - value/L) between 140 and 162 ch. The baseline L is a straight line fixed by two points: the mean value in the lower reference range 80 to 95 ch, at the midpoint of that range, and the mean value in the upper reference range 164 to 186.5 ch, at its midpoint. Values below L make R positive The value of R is -1.3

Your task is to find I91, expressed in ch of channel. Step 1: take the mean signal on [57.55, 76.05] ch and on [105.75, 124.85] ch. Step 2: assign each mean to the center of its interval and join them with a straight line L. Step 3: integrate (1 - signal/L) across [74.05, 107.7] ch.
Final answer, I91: 2.8 ch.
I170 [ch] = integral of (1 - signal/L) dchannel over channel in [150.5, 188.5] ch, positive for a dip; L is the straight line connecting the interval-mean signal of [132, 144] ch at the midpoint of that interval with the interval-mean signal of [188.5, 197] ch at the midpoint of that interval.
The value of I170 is 1.6 ch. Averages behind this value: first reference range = 47.8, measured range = 44.3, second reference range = 45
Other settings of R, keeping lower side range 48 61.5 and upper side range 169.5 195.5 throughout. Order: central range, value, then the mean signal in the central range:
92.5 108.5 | 0.7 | 45.2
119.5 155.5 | -1.3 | 47.6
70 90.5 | 0.5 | 46.8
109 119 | 0.1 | 46.1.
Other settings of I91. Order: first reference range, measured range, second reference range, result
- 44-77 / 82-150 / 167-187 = 0.95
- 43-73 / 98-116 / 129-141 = 1.03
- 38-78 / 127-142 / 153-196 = -0.55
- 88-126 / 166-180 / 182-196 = 0.83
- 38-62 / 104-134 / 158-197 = -0.74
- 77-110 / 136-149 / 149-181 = -1.22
